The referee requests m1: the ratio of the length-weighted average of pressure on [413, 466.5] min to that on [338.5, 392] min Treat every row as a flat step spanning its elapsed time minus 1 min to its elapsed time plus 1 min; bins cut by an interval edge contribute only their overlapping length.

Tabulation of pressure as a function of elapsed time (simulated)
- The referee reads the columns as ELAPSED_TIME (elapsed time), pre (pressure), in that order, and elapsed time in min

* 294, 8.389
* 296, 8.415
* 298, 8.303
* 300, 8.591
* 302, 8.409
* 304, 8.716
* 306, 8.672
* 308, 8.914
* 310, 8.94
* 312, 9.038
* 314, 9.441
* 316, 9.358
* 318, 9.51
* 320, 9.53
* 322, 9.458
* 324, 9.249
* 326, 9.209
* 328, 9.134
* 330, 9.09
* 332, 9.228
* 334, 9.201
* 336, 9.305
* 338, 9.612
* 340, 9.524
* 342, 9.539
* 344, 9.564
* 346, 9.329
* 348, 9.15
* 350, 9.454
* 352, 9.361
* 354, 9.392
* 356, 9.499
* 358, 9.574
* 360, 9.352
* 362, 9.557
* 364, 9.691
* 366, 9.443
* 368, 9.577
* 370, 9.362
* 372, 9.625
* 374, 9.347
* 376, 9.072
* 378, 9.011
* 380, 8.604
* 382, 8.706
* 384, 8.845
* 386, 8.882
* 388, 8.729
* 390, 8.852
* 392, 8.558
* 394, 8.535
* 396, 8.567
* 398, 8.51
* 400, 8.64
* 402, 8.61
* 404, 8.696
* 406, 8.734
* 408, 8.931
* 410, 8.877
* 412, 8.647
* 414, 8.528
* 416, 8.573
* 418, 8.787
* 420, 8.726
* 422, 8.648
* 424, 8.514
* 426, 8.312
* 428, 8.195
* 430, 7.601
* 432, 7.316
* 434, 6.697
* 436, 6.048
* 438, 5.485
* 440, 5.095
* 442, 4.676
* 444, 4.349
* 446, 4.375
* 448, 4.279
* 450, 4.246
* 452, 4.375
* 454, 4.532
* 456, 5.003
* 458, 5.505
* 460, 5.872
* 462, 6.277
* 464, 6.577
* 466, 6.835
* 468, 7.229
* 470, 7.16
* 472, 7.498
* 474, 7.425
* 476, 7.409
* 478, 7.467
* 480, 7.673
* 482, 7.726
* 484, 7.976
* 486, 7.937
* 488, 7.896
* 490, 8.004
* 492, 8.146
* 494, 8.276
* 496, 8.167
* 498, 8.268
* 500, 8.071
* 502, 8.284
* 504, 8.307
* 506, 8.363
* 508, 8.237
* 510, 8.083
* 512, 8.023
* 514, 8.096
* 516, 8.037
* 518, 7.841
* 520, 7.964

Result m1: 0.7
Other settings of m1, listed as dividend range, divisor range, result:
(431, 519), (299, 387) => 0.75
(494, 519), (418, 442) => 1.12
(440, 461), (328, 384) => 0.51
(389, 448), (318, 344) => 0.82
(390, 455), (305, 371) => 0.78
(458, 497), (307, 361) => 0.79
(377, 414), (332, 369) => 0.92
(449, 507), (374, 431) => 0.82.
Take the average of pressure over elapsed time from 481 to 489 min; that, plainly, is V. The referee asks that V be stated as 7.88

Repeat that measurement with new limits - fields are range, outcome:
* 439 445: 4.71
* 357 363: 9.49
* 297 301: 8.45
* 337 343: 9.56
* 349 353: 9.41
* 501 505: 8.3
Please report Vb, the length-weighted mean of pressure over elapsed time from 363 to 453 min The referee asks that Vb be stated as 7.91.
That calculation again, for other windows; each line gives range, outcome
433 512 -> 6.78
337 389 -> 9.3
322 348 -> 9.33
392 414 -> 8.66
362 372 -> 9.53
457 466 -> 6.14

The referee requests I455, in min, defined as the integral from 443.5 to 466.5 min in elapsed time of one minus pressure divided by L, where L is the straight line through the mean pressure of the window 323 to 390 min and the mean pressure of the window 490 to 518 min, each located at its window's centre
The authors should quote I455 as 9.1 min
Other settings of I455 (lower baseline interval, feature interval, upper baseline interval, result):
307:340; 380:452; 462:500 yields 6.2 min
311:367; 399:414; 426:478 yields -2.7 min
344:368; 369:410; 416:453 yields -3.4 min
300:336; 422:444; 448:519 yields 3.0 min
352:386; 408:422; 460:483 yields -0.6 min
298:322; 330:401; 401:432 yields -3.4 min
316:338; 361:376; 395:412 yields -0.9 min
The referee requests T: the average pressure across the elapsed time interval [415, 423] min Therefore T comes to 8.68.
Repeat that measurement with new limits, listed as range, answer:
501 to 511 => 8.25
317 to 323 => 9.5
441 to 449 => 4.42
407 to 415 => 8.75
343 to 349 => 9.35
